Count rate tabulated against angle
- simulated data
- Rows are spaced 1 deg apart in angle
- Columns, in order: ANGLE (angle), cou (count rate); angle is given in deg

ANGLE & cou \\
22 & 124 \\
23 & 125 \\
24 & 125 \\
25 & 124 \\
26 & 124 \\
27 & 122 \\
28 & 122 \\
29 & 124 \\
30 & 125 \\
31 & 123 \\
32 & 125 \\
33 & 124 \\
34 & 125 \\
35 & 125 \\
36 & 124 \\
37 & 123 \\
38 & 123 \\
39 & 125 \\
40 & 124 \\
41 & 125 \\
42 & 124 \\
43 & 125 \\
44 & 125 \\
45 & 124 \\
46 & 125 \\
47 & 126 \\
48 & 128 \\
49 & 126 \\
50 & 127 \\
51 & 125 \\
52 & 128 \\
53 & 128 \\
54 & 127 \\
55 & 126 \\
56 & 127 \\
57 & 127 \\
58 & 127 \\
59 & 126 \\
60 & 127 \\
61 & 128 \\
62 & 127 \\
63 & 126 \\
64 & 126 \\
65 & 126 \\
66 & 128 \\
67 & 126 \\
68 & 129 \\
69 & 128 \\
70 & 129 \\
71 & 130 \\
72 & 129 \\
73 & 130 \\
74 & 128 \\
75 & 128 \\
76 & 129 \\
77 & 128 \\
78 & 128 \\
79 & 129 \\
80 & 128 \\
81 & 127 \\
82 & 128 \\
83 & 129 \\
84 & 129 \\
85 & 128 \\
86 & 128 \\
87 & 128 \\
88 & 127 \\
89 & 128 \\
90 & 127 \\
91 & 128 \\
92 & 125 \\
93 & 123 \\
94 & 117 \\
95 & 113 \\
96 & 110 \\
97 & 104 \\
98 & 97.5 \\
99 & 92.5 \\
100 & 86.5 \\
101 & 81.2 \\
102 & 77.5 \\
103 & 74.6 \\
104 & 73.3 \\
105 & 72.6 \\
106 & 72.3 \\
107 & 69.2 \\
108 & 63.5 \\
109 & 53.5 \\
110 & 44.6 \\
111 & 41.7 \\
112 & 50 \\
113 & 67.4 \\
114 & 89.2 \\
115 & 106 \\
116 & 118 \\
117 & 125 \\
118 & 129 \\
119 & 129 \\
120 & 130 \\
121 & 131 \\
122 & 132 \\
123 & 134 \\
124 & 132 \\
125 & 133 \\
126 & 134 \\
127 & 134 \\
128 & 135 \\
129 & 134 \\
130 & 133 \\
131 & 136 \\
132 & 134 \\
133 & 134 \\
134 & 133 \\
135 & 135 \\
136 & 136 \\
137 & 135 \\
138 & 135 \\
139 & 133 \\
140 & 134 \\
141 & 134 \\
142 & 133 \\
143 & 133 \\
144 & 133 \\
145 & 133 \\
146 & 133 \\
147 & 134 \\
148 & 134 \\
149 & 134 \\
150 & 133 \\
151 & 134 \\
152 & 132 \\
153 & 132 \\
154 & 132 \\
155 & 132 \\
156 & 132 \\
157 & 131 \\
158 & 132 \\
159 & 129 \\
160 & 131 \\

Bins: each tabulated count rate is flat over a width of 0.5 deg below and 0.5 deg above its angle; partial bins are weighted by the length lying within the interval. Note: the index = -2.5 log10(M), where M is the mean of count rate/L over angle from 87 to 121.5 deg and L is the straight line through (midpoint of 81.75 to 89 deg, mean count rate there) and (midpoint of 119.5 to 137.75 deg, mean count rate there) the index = 0.32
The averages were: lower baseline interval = 128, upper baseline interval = 134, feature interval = 96.8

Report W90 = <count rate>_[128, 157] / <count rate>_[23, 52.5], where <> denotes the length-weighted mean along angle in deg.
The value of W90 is 1.07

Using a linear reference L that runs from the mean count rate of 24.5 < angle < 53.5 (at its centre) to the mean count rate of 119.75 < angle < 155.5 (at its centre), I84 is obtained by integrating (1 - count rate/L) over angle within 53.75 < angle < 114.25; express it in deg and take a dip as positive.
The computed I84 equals 8.3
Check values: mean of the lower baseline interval 125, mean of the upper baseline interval 133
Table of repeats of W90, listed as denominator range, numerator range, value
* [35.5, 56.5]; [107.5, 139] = 0.92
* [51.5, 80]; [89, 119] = 0.72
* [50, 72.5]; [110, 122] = 0.79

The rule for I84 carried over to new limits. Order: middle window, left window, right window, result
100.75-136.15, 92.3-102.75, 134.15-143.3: 4.0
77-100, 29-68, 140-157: 1.4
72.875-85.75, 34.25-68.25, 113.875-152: -0.1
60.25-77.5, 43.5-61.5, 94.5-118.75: -2.2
